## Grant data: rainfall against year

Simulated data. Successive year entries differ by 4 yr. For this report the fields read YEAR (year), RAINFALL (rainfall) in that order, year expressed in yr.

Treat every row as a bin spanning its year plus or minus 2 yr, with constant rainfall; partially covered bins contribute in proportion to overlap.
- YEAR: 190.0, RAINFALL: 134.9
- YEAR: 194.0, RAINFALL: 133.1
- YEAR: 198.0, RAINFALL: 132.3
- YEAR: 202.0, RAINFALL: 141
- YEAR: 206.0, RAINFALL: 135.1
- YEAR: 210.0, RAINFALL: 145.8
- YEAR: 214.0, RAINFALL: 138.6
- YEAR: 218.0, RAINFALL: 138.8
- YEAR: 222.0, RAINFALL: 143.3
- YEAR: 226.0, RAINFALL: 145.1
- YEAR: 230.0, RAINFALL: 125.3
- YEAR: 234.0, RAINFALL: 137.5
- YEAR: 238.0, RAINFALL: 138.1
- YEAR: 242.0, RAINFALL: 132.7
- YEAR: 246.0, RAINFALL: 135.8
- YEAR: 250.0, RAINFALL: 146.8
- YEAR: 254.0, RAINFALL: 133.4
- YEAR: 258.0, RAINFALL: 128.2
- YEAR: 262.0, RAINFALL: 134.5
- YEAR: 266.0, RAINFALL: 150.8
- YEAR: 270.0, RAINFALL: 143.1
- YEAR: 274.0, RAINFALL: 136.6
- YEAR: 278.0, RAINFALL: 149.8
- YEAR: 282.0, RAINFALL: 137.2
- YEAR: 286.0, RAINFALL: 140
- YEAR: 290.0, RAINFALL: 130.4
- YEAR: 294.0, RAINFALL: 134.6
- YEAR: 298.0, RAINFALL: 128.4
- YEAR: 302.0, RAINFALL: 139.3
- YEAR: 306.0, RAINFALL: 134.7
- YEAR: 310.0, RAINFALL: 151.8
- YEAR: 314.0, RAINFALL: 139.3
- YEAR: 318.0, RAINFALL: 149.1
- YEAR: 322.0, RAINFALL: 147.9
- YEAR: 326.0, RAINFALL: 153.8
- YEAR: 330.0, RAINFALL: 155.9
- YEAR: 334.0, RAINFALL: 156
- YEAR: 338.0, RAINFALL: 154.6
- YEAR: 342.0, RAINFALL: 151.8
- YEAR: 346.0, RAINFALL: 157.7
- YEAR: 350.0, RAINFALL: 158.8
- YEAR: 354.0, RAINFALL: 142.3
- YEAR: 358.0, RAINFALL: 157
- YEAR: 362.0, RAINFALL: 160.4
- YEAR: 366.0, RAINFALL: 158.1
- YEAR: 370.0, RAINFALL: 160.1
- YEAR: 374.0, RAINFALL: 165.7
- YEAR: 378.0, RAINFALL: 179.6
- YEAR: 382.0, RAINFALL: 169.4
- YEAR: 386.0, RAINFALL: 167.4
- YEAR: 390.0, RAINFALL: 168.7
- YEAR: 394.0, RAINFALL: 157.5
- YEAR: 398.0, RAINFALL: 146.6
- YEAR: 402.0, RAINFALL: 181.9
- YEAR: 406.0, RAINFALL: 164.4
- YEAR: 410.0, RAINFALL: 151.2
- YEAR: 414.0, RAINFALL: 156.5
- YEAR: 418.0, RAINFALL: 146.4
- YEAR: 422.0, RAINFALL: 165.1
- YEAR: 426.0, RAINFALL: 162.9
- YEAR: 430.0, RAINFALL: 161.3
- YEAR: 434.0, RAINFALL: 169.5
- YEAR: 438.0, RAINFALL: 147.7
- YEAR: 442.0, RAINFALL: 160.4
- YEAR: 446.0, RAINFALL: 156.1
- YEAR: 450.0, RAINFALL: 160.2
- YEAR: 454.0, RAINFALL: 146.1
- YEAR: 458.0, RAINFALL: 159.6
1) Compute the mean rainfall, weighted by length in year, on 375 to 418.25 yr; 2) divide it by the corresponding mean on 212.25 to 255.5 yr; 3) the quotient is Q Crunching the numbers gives 1.19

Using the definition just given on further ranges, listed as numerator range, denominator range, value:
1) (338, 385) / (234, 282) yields 1.15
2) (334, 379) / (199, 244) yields 1.14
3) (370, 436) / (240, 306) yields 1.19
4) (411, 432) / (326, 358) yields 1.03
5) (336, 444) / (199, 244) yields 1.16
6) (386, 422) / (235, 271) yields 1.16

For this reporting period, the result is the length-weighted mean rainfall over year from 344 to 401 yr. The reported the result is 161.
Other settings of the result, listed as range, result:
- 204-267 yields 138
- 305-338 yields 149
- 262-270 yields 145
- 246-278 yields 140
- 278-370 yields 148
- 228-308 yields 137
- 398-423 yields 160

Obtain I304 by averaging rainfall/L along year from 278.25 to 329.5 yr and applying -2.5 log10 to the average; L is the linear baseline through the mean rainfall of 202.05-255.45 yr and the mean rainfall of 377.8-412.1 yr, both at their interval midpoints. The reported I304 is 0.07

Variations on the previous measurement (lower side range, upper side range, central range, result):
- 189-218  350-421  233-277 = 0.045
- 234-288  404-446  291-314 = 0.049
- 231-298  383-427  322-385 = -0.043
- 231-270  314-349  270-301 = 0.052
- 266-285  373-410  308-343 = 0.011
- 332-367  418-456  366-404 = -0.064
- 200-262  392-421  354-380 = -0.058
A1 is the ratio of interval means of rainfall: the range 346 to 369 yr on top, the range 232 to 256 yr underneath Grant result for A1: 1.13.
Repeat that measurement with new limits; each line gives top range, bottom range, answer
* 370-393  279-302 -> 1.25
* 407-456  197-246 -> 1.14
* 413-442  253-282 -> 1.14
